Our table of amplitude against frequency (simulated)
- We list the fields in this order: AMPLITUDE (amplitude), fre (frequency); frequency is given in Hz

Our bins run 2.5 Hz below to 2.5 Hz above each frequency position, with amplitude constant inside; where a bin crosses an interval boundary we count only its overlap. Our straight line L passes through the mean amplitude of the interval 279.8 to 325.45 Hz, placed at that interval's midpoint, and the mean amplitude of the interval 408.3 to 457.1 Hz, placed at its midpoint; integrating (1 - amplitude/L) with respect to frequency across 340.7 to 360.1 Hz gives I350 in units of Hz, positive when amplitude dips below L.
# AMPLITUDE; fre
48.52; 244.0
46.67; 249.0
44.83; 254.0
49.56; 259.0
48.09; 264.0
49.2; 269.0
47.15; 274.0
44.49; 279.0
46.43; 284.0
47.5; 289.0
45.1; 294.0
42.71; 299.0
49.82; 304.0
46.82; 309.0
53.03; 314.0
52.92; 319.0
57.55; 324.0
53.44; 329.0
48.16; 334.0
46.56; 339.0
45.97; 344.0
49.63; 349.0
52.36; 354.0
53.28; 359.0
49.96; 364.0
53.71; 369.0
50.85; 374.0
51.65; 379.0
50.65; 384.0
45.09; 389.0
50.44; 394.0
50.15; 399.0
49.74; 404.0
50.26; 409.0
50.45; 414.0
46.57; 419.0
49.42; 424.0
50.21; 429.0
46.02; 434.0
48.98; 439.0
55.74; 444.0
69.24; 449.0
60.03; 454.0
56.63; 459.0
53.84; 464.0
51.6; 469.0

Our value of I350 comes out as 0.1 Hz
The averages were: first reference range 48.7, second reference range 52.8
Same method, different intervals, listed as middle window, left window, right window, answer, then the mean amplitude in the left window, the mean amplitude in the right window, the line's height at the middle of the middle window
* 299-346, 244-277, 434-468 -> 0.3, 47.6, 56.3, 50.4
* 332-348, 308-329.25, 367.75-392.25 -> 1.5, 53.1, 50.2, 52.1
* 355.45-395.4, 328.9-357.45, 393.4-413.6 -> -0.9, 49.1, 50.2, 49.7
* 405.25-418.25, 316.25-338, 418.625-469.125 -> 0.9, 52.6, 53.9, 53.5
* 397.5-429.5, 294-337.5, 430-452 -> 2.5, 50.2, 54.8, 53.8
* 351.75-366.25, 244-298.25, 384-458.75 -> -0.6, 46.8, 51.7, 49.7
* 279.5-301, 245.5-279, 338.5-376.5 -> 1.3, 47.4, 50.5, 48.3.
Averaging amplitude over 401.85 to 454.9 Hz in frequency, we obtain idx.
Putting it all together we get 52.2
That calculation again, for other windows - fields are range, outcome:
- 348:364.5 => 51.6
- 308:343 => 51.2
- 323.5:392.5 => 50.4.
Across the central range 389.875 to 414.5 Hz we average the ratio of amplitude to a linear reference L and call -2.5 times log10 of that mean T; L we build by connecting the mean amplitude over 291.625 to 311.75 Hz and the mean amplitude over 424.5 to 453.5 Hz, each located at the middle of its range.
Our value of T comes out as 0.05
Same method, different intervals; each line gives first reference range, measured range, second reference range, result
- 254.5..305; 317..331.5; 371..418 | -0.14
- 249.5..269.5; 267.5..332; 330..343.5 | -0.03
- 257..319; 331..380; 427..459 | 0.02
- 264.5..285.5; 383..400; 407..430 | 0.00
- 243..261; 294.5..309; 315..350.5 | 0.07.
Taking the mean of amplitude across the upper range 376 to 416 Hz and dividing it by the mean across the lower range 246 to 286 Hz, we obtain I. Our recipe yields 1.06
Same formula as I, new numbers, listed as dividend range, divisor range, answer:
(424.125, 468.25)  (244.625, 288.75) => 1.16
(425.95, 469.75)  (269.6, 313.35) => 1.17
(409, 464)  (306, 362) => 1.05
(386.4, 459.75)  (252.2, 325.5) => 1.07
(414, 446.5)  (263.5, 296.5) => 1.06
